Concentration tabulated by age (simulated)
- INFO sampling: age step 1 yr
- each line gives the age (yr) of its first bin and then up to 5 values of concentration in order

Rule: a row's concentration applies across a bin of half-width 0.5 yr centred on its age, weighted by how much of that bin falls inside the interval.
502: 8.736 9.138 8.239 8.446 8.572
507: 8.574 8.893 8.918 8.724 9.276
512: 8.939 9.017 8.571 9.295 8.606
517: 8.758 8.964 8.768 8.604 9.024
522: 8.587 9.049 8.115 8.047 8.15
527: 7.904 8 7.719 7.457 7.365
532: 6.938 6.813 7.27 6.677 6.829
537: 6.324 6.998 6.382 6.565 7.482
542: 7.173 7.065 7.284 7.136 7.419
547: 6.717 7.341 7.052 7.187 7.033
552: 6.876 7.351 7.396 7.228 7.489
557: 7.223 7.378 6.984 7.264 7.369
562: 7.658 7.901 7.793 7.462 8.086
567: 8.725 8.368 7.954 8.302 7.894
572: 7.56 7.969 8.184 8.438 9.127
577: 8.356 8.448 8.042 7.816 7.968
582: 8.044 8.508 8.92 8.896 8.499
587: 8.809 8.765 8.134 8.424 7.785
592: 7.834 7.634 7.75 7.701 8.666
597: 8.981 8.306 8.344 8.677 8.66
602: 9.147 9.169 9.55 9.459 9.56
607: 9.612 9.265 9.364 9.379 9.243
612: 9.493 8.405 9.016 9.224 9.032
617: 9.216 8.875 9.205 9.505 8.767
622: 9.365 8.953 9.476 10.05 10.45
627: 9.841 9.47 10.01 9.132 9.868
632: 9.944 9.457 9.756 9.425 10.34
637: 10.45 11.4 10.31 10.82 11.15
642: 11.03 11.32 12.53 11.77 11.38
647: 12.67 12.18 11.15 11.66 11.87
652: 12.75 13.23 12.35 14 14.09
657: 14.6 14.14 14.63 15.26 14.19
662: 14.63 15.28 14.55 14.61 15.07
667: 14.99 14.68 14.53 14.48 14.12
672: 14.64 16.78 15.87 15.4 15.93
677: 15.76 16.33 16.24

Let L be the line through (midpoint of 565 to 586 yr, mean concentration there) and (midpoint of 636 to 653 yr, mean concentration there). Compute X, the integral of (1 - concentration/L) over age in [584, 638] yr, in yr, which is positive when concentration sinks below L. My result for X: 4.5 yr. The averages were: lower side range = 8.27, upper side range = 11.5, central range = 9.12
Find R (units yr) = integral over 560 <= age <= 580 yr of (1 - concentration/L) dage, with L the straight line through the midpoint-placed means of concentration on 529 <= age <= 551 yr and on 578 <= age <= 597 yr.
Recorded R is -0.6 yr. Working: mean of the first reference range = 7.04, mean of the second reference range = 8.26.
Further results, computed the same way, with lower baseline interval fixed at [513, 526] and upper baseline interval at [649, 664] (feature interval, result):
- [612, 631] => 4.7 yr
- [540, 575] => 8.9 yr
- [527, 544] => 4.0 yr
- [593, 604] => 2.9 yr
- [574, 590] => 3.7 yr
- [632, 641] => 1.9 yr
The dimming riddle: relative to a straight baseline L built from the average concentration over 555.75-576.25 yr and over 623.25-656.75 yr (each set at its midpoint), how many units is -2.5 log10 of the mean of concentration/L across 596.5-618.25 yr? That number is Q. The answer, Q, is 0.07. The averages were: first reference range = 7.85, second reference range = 11.1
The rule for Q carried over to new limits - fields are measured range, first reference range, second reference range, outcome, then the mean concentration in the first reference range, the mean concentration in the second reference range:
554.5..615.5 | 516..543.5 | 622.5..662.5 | 0.15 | 7.68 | 11.5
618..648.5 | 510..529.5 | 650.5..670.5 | 0.26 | 8.6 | 14.2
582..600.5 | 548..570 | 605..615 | 0.03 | 7.53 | 9.27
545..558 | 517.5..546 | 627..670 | 0.17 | 7.59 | 12.3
